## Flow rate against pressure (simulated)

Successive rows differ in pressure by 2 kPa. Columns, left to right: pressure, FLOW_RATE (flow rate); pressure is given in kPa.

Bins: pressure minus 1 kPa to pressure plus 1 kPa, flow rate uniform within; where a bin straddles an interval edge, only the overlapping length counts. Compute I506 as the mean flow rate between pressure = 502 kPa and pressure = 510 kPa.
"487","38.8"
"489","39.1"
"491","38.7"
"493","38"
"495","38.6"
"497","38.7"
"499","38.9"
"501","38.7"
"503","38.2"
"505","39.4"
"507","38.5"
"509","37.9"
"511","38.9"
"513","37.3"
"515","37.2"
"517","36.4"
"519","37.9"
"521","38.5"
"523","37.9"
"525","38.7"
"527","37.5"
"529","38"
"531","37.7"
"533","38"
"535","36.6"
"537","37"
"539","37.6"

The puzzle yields 38.5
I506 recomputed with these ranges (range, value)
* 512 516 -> 37.2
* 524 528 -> 38.1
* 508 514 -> 38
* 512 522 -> 37.5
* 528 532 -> 37.9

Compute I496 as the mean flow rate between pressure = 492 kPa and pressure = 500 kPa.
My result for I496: 38.6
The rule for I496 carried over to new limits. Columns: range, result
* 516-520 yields 37.1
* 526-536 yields 37.6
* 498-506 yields 38.8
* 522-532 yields 38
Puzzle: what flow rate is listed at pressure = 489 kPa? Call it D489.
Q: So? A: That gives 39.1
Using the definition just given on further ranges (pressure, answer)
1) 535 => 36.6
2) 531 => 37.7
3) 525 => 38.7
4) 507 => 38.5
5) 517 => 36.4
